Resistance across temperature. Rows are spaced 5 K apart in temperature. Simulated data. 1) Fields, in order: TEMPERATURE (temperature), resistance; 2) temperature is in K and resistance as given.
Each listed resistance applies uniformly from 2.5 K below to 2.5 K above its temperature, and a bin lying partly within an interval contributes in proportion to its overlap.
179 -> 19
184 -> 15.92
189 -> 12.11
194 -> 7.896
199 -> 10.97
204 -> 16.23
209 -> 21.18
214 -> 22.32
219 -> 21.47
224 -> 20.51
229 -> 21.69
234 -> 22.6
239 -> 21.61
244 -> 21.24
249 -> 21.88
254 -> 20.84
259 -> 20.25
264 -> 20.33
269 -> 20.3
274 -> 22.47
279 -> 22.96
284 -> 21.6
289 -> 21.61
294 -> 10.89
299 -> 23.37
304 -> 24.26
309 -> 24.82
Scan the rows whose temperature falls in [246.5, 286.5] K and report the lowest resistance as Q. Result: 20.25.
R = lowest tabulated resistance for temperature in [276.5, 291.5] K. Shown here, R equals 21.6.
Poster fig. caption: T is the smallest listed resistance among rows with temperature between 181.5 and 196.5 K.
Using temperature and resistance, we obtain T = 7.896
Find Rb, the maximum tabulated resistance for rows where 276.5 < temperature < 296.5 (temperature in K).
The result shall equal 22.96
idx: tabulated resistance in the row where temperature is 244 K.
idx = 21.24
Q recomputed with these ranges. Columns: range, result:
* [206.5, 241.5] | 20.51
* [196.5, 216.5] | 10.97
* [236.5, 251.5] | 21.24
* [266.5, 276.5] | 20.3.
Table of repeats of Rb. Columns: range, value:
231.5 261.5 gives 22.6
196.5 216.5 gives 22.32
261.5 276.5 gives 22.47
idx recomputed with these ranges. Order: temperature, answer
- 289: 21.61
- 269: 20.3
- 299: 23.37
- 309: 24.82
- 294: 10.89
